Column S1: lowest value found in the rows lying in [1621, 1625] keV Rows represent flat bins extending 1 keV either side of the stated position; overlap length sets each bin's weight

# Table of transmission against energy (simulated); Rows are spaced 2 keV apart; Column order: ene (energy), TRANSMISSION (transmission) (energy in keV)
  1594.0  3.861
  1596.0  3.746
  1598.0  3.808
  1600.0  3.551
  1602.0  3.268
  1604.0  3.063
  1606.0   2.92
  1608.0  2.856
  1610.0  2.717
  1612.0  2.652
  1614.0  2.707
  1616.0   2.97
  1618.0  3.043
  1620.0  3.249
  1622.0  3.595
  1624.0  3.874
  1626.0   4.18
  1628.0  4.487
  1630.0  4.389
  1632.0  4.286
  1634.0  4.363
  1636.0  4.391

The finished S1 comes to 3.595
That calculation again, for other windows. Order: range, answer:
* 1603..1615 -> 2.652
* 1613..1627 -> 2.707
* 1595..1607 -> 2.92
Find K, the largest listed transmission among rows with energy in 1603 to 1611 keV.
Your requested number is 3.063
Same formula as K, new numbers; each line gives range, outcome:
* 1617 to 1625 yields 3.874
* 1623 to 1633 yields 4.487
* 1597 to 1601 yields 3.808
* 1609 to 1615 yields 2.717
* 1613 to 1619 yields 3.043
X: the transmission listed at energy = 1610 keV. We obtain 2.717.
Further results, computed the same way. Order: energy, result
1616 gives 2.97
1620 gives 3.249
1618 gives 3.043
